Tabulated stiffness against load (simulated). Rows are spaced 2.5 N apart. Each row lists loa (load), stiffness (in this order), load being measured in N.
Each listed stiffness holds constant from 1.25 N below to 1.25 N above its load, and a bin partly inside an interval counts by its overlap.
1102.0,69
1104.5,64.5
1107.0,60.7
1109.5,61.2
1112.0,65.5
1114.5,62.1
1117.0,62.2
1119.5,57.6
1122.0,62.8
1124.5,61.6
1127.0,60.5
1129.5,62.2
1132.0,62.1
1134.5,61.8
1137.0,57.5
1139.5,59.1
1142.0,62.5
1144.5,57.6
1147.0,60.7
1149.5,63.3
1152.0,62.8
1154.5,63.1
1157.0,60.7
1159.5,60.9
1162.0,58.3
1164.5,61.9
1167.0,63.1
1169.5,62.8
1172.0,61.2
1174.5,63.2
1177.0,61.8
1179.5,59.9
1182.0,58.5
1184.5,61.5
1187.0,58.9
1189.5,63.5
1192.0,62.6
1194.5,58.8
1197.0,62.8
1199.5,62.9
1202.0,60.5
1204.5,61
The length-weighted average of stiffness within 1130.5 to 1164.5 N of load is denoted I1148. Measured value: 60.9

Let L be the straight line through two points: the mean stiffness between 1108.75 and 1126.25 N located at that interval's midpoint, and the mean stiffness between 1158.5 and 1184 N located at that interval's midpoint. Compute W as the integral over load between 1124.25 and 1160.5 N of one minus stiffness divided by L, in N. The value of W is 0.3 N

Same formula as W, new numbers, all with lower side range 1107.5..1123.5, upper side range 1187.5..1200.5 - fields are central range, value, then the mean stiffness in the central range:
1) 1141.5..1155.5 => 0.06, 61.6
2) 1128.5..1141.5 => 0.26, 60.6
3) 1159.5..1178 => 0.06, 61.7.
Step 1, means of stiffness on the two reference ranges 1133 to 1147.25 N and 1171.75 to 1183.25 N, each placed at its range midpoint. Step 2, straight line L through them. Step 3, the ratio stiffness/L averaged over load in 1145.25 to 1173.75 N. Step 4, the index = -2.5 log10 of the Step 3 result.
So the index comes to -0.02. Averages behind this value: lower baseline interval 59.8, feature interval 61.7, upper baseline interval 60.9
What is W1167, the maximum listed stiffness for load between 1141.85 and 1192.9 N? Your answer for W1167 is 63.5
